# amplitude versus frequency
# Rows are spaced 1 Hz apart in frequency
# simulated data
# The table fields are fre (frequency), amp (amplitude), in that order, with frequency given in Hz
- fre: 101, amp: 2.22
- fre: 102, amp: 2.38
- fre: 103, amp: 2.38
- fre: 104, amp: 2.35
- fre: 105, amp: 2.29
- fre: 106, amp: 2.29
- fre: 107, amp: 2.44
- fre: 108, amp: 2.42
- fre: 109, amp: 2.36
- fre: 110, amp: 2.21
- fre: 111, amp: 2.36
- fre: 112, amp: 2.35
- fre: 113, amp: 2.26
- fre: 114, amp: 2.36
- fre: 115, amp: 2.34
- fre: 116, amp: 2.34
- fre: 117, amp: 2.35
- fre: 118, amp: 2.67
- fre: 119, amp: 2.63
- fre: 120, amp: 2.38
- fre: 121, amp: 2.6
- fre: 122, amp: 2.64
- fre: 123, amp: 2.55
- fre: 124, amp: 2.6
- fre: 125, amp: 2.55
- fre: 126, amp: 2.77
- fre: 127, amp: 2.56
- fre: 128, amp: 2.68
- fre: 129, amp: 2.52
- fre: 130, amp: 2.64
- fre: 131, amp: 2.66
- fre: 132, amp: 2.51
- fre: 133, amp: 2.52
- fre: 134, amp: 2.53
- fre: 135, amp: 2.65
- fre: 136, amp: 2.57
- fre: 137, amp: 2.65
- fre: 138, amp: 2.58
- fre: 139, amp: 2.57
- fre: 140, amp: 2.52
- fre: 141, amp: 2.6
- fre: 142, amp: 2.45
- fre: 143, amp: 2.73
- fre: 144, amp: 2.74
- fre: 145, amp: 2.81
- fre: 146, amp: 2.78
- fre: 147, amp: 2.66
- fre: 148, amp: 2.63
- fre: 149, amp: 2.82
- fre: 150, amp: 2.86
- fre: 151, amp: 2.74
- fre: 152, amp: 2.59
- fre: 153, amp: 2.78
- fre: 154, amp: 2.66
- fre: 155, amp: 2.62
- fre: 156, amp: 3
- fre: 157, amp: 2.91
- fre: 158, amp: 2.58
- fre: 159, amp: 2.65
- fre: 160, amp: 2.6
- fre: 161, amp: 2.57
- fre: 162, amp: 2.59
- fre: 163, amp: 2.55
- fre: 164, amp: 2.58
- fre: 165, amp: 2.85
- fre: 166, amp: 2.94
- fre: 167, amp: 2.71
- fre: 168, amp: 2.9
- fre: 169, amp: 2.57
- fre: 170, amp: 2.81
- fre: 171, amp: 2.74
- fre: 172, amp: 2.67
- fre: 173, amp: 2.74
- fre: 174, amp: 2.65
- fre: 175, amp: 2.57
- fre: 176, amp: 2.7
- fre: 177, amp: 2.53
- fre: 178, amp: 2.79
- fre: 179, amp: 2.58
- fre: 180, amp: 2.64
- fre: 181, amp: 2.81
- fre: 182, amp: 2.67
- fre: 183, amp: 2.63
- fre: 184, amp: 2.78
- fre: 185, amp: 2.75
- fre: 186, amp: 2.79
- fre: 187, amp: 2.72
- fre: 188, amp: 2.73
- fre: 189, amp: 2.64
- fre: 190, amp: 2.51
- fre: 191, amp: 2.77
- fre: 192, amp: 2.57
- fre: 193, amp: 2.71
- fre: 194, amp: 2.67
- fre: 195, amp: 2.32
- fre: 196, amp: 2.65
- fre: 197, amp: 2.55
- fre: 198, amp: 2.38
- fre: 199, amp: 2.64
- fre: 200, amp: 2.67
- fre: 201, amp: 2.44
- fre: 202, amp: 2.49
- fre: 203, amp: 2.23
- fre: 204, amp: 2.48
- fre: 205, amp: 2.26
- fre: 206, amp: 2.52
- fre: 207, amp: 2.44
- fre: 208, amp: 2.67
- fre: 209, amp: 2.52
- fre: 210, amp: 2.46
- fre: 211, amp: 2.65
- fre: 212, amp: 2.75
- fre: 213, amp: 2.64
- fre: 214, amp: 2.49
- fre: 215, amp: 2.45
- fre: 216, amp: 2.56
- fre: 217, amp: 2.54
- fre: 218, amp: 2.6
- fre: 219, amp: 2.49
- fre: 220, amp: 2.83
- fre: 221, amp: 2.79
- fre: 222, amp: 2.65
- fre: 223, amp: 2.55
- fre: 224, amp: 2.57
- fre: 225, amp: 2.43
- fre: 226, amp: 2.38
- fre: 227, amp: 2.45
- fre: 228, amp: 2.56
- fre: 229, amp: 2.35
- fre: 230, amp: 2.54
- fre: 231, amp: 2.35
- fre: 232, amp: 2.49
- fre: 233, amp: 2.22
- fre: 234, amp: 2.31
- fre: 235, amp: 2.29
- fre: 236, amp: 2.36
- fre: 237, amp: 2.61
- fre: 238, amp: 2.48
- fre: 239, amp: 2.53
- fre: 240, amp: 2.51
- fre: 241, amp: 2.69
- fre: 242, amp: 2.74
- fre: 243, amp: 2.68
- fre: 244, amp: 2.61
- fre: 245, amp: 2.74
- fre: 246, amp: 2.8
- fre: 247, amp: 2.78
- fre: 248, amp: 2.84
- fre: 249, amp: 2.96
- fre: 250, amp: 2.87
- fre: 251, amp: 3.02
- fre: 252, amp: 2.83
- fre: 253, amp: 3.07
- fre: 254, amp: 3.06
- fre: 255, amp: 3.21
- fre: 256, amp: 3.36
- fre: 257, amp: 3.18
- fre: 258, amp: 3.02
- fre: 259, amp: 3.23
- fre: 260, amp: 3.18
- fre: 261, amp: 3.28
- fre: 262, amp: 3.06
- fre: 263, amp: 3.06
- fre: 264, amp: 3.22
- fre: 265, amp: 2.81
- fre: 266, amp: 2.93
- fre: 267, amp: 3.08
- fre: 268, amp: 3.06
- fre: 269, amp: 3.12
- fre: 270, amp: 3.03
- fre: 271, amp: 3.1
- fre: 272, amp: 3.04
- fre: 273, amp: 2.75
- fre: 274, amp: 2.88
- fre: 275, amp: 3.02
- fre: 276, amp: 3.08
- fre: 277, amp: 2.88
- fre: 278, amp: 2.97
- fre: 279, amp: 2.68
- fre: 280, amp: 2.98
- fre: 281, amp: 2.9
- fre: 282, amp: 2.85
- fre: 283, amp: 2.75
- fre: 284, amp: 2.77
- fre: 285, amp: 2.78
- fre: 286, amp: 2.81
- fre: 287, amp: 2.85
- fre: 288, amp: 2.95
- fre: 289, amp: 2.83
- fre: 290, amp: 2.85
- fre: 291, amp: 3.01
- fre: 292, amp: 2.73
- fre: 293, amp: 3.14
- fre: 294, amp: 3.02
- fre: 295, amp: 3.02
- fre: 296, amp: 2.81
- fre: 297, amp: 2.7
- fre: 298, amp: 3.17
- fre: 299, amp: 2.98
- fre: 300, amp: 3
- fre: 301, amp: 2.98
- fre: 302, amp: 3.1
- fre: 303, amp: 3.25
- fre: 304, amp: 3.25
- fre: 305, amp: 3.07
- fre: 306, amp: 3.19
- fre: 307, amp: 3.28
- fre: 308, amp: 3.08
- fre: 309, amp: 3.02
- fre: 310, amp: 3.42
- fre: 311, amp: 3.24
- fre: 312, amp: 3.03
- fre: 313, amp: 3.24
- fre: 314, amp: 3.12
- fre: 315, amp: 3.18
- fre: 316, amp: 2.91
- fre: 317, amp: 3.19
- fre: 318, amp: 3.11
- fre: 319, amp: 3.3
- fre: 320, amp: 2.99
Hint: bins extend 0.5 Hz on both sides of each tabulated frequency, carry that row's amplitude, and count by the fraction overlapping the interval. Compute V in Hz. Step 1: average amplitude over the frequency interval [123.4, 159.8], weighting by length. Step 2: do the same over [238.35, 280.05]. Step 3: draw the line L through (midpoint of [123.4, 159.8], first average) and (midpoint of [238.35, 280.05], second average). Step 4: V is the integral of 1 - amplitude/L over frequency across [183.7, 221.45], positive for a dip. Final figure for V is 3.0 Hz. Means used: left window 2.66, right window 2.95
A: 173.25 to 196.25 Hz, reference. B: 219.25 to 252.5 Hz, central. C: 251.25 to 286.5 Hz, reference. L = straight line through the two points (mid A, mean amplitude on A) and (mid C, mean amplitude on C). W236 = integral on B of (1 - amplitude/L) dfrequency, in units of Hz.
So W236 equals 3.1 Hz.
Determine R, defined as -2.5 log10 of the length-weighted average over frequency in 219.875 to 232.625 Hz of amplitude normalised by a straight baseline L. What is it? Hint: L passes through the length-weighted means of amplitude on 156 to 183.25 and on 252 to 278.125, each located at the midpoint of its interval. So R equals 0.156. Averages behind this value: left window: 2.69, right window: 3.06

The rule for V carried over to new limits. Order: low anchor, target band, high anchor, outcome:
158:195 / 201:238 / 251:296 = 4.2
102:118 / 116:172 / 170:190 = -3.0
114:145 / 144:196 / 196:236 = -3.2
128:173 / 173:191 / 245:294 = 0.5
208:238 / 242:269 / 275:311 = -2.6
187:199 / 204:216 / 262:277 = 0.7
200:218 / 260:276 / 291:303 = -1.2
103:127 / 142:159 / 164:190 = -0.9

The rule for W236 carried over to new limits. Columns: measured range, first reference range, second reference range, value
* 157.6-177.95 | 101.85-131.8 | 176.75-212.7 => -1.02 Hz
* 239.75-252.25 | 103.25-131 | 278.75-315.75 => 0.31 Hz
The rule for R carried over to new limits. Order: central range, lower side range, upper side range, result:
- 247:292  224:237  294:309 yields -0.08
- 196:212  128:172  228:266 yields 0.10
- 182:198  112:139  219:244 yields -0.05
